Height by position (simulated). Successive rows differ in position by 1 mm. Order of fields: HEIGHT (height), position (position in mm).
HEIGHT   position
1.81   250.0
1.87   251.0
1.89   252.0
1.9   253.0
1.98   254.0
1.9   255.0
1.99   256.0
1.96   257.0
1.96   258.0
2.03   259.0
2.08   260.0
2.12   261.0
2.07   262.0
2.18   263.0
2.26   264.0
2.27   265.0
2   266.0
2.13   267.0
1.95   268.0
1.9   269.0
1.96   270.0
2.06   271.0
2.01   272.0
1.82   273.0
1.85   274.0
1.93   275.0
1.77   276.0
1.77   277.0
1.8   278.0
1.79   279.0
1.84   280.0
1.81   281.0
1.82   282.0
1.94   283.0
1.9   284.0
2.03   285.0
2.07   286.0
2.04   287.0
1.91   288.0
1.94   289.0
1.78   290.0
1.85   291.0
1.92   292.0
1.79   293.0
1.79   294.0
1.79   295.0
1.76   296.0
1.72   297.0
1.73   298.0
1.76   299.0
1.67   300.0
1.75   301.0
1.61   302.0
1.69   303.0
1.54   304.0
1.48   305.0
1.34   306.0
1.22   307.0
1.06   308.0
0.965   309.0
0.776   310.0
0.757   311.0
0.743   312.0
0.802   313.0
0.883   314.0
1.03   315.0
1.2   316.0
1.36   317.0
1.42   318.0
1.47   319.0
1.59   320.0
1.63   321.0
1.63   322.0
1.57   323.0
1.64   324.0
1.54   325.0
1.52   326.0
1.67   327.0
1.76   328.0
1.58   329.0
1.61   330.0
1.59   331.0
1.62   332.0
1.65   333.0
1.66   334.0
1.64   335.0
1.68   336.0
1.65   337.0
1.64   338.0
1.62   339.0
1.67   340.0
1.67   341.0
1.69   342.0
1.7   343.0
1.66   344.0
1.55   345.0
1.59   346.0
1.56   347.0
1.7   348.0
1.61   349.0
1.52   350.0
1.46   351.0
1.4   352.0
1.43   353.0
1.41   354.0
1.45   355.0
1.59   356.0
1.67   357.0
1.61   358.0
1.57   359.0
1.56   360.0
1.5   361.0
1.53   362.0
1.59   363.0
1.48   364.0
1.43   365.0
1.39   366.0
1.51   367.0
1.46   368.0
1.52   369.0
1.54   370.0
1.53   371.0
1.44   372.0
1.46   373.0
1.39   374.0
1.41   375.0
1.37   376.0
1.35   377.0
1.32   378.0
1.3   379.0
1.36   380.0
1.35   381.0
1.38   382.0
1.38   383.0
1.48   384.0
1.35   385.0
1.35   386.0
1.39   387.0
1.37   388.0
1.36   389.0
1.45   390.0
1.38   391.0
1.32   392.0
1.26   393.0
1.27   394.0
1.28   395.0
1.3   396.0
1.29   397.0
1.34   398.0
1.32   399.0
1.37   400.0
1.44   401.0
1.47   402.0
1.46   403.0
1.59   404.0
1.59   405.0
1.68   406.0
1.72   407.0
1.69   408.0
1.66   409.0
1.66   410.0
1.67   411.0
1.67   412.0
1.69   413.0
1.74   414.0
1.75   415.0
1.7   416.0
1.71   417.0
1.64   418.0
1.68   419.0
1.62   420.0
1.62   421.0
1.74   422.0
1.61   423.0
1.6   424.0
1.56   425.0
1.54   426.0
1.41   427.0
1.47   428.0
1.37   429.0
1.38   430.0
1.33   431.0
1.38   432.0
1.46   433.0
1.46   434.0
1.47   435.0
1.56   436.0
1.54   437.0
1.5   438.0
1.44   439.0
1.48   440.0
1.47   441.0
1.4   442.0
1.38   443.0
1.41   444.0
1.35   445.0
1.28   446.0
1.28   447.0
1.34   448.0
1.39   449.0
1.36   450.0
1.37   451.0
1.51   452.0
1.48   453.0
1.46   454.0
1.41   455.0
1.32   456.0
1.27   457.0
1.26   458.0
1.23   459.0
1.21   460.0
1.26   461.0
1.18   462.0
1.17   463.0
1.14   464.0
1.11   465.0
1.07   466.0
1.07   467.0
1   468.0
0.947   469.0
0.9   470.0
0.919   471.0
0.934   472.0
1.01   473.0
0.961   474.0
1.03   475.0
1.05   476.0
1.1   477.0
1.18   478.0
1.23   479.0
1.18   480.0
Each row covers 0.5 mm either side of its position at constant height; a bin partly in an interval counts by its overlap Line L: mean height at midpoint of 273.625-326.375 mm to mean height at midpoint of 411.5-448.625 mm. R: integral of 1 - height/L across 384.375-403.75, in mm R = 2.19 mm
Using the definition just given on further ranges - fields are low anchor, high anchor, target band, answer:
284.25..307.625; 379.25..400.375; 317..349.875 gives -0.58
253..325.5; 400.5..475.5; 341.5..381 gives 1.63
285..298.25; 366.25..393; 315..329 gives 1.48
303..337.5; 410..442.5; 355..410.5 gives 1.36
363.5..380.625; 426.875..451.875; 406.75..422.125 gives -2.88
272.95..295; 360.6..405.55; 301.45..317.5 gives 5.48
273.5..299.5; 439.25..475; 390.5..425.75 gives -3.42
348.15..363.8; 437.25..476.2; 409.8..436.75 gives -4.69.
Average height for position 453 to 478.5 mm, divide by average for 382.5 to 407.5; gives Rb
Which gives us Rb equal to 0.81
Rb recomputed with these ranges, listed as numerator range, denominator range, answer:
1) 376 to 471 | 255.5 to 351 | 0.84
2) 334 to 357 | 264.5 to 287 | 0.82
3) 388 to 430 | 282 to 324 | 0.99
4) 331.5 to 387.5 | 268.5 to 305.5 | 0.83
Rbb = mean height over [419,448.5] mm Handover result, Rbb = 1.47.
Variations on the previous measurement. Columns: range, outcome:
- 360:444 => 1.48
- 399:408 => 1.54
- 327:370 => 1.58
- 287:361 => 1.54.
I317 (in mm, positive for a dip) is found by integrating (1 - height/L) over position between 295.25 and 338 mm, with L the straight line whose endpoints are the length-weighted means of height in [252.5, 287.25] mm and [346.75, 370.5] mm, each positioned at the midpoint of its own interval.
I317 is 6.7 mm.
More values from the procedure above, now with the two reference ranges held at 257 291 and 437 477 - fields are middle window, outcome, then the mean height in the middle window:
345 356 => 0.9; 1.52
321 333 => 1.0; 1.61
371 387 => 1.7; 1.38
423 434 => -0.8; 1.46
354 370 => 0.9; 1.52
